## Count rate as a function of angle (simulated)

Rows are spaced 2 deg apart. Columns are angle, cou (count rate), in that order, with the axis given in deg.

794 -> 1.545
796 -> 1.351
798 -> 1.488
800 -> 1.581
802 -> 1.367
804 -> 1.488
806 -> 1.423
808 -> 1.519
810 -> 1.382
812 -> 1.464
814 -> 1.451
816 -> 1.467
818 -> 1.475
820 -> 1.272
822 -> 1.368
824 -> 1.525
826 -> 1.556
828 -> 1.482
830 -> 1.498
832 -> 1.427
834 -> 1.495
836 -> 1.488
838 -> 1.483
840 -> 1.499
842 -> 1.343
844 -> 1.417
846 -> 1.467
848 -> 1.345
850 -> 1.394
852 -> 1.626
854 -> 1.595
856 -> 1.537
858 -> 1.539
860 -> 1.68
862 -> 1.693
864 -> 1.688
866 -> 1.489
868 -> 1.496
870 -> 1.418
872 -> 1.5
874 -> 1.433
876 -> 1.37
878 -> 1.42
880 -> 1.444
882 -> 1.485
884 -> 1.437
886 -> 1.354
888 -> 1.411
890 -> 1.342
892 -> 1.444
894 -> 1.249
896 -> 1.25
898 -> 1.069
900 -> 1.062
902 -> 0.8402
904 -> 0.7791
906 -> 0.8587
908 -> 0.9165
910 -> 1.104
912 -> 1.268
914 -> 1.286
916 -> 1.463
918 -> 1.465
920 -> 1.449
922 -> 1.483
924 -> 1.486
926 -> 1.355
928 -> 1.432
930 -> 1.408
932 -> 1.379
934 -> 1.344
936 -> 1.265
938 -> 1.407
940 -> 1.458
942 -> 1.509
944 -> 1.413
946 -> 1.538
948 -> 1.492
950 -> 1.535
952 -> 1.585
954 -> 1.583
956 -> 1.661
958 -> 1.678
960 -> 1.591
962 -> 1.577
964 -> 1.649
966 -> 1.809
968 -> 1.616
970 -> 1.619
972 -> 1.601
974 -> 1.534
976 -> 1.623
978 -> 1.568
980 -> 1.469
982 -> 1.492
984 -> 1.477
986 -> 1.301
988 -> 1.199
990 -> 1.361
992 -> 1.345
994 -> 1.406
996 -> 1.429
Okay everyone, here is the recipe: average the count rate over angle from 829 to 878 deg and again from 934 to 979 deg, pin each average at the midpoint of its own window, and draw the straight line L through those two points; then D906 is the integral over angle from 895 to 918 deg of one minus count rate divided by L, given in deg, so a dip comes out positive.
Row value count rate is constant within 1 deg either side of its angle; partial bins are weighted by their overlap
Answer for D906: 6.5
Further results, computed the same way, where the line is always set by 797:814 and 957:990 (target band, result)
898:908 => 4.00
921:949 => 1.83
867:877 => 0.35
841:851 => 0.60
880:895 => 1.10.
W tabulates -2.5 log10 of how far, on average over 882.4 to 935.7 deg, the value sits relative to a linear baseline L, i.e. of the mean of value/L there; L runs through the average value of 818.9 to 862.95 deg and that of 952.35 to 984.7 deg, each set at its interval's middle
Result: 0.21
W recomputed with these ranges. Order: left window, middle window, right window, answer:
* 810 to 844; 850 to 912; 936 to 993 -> 0.098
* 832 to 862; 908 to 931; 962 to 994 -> 0.108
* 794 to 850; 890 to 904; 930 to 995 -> 0.282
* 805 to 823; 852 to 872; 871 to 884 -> -0.096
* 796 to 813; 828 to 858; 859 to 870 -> 0.049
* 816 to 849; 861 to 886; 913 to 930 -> -0.035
